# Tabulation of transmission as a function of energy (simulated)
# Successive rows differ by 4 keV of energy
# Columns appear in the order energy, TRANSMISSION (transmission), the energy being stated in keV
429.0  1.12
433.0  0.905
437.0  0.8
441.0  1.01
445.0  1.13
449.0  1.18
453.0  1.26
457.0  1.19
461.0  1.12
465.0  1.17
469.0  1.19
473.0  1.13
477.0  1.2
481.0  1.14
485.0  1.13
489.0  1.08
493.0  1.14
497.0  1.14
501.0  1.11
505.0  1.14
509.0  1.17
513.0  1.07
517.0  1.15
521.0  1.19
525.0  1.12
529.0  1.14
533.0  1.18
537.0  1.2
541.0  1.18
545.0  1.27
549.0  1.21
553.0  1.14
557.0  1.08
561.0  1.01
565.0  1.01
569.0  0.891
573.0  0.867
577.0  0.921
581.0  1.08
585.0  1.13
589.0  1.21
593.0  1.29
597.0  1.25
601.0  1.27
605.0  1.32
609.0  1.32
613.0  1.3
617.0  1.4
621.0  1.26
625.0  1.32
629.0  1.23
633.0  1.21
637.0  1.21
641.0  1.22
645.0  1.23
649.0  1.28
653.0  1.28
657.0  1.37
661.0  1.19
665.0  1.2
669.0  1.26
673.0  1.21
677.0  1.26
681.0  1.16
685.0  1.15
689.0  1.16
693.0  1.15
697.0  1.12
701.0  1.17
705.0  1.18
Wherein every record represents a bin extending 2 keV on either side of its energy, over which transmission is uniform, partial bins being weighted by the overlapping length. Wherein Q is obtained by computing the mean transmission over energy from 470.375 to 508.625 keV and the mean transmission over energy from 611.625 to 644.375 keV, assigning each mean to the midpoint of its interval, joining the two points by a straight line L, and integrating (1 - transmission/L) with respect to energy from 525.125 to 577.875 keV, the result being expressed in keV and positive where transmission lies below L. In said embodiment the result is 4.6 keV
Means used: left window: 1.14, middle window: 1.09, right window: 1.27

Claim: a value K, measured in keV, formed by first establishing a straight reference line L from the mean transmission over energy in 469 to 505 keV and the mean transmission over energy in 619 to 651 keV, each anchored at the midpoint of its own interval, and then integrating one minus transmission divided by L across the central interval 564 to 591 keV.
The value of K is 4.2 keV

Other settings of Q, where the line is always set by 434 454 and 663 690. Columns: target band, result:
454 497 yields -2.9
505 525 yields -0.7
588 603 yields -1.4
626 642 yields -0.7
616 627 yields -1.4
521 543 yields -1.1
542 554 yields -0.9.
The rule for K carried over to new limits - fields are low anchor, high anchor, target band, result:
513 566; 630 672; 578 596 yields 0.3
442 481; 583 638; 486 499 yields 0.7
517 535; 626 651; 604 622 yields -1.6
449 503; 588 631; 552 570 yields 3.1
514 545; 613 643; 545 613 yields 4.7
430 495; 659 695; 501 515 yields 0.1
